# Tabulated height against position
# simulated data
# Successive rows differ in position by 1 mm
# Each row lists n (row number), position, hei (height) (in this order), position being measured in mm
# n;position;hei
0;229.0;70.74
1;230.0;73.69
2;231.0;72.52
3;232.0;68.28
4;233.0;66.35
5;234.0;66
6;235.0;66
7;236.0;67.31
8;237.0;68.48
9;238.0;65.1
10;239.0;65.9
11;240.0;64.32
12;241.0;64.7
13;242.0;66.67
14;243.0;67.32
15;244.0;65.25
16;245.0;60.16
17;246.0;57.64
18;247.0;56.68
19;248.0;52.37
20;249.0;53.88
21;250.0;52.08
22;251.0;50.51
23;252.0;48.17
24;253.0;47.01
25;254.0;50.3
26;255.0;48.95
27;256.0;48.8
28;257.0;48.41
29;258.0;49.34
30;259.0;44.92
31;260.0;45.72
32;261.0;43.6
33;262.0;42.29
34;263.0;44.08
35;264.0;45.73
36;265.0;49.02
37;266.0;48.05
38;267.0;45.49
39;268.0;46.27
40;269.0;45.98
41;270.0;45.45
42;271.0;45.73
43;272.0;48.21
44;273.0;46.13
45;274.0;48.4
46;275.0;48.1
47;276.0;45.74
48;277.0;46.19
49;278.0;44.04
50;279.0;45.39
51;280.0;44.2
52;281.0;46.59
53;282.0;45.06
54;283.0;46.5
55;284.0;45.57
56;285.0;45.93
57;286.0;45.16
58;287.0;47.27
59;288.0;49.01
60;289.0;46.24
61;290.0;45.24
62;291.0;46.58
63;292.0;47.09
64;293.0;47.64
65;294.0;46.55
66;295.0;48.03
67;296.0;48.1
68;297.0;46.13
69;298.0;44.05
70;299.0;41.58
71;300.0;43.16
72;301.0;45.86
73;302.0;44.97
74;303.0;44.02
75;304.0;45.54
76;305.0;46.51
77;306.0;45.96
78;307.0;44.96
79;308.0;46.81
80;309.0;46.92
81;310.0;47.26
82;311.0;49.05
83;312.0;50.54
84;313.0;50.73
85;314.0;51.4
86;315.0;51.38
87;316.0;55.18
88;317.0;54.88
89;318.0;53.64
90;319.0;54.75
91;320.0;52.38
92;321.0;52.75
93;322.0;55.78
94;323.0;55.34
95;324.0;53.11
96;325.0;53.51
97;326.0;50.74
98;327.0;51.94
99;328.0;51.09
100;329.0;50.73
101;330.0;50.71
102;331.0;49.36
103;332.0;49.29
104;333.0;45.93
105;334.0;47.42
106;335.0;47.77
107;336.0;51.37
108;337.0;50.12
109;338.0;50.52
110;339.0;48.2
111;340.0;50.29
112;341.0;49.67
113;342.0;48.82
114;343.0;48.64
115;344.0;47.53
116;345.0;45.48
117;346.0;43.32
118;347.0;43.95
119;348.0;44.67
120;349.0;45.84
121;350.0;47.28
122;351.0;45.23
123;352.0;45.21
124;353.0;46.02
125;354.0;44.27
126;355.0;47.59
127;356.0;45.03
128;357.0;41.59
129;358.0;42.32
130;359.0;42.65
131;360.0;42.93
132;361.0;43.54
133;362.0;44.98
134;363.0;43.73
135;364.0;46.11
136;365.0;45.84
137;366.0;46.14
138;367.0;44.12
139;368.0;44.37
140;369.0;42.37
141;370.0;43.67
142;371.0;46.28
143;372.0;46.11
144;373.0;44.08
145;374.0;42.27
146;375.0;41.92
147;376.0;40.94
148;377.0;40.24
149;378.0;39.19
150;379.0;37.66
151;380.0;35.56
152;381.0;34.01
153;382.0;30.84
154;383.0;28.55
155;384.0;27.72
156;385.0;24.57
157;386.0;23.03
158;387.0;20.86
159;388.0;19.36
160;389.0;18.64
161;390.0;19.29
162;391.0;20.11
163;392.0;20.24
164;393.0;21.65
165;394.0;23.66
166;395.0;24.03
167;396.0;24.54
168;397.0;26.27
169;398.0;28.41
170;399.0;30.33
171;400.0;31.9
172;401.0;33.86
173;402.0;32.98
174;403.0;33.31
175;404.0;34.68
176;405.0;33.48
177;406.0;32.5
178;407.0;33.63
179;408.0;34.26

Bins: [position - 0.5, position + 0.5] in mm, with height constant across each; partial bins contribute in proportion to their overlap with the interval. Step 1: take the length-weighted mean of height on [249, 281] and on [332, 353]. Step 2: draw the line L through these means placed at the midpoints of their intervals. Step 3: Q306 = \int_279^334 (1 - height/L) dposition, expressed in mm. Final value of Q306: -1.48 mm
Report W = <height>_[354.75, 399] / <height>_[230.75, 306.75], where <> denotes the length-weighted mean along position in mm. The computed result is 0.70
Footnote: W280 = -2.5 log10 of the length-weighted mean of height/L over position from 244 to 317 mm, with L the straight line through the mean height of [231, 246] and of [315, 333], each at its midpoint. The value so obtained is 0.23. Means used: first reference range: 65.8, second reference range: 52.4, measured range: 47.7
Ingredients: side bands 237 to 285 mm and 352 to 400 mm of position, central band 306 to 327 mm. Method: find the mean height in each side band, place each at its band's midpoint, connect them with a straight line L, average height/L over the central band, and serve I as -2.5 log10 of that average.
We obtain -0.18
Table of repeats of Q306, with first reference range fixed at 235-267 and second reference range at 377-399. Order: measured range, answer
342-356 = -4.65 mm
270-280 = 0.64 mm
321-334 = -4.20 mm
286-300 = -0.14 mm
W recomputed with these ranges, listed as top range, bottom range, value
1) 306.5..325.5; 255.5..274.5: 1.11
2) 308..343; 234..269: 0.94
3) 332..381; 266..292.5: 0.97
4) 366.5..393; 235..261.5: 0.60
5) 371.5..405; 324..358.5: 0.64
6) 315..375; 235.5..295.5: 0.95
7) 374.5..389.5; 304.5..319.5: 0.62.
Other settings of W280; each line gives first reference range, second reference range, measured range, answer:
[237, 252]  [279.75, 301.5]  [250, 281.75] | 0.15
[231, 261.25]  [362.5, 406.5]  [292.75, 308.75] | 0.06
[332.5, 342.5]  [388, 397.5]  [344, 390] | -0.16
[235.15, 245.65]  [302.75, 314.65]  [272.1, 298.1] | 0.16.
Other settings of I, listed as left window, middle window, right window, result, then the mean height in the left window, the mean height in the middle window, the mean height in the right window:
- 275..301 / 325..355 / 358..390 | -0.18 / 45.9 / 48.1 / 37.6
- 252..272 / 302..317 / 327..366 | -0.04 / 46.7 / 48.4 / 46.8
